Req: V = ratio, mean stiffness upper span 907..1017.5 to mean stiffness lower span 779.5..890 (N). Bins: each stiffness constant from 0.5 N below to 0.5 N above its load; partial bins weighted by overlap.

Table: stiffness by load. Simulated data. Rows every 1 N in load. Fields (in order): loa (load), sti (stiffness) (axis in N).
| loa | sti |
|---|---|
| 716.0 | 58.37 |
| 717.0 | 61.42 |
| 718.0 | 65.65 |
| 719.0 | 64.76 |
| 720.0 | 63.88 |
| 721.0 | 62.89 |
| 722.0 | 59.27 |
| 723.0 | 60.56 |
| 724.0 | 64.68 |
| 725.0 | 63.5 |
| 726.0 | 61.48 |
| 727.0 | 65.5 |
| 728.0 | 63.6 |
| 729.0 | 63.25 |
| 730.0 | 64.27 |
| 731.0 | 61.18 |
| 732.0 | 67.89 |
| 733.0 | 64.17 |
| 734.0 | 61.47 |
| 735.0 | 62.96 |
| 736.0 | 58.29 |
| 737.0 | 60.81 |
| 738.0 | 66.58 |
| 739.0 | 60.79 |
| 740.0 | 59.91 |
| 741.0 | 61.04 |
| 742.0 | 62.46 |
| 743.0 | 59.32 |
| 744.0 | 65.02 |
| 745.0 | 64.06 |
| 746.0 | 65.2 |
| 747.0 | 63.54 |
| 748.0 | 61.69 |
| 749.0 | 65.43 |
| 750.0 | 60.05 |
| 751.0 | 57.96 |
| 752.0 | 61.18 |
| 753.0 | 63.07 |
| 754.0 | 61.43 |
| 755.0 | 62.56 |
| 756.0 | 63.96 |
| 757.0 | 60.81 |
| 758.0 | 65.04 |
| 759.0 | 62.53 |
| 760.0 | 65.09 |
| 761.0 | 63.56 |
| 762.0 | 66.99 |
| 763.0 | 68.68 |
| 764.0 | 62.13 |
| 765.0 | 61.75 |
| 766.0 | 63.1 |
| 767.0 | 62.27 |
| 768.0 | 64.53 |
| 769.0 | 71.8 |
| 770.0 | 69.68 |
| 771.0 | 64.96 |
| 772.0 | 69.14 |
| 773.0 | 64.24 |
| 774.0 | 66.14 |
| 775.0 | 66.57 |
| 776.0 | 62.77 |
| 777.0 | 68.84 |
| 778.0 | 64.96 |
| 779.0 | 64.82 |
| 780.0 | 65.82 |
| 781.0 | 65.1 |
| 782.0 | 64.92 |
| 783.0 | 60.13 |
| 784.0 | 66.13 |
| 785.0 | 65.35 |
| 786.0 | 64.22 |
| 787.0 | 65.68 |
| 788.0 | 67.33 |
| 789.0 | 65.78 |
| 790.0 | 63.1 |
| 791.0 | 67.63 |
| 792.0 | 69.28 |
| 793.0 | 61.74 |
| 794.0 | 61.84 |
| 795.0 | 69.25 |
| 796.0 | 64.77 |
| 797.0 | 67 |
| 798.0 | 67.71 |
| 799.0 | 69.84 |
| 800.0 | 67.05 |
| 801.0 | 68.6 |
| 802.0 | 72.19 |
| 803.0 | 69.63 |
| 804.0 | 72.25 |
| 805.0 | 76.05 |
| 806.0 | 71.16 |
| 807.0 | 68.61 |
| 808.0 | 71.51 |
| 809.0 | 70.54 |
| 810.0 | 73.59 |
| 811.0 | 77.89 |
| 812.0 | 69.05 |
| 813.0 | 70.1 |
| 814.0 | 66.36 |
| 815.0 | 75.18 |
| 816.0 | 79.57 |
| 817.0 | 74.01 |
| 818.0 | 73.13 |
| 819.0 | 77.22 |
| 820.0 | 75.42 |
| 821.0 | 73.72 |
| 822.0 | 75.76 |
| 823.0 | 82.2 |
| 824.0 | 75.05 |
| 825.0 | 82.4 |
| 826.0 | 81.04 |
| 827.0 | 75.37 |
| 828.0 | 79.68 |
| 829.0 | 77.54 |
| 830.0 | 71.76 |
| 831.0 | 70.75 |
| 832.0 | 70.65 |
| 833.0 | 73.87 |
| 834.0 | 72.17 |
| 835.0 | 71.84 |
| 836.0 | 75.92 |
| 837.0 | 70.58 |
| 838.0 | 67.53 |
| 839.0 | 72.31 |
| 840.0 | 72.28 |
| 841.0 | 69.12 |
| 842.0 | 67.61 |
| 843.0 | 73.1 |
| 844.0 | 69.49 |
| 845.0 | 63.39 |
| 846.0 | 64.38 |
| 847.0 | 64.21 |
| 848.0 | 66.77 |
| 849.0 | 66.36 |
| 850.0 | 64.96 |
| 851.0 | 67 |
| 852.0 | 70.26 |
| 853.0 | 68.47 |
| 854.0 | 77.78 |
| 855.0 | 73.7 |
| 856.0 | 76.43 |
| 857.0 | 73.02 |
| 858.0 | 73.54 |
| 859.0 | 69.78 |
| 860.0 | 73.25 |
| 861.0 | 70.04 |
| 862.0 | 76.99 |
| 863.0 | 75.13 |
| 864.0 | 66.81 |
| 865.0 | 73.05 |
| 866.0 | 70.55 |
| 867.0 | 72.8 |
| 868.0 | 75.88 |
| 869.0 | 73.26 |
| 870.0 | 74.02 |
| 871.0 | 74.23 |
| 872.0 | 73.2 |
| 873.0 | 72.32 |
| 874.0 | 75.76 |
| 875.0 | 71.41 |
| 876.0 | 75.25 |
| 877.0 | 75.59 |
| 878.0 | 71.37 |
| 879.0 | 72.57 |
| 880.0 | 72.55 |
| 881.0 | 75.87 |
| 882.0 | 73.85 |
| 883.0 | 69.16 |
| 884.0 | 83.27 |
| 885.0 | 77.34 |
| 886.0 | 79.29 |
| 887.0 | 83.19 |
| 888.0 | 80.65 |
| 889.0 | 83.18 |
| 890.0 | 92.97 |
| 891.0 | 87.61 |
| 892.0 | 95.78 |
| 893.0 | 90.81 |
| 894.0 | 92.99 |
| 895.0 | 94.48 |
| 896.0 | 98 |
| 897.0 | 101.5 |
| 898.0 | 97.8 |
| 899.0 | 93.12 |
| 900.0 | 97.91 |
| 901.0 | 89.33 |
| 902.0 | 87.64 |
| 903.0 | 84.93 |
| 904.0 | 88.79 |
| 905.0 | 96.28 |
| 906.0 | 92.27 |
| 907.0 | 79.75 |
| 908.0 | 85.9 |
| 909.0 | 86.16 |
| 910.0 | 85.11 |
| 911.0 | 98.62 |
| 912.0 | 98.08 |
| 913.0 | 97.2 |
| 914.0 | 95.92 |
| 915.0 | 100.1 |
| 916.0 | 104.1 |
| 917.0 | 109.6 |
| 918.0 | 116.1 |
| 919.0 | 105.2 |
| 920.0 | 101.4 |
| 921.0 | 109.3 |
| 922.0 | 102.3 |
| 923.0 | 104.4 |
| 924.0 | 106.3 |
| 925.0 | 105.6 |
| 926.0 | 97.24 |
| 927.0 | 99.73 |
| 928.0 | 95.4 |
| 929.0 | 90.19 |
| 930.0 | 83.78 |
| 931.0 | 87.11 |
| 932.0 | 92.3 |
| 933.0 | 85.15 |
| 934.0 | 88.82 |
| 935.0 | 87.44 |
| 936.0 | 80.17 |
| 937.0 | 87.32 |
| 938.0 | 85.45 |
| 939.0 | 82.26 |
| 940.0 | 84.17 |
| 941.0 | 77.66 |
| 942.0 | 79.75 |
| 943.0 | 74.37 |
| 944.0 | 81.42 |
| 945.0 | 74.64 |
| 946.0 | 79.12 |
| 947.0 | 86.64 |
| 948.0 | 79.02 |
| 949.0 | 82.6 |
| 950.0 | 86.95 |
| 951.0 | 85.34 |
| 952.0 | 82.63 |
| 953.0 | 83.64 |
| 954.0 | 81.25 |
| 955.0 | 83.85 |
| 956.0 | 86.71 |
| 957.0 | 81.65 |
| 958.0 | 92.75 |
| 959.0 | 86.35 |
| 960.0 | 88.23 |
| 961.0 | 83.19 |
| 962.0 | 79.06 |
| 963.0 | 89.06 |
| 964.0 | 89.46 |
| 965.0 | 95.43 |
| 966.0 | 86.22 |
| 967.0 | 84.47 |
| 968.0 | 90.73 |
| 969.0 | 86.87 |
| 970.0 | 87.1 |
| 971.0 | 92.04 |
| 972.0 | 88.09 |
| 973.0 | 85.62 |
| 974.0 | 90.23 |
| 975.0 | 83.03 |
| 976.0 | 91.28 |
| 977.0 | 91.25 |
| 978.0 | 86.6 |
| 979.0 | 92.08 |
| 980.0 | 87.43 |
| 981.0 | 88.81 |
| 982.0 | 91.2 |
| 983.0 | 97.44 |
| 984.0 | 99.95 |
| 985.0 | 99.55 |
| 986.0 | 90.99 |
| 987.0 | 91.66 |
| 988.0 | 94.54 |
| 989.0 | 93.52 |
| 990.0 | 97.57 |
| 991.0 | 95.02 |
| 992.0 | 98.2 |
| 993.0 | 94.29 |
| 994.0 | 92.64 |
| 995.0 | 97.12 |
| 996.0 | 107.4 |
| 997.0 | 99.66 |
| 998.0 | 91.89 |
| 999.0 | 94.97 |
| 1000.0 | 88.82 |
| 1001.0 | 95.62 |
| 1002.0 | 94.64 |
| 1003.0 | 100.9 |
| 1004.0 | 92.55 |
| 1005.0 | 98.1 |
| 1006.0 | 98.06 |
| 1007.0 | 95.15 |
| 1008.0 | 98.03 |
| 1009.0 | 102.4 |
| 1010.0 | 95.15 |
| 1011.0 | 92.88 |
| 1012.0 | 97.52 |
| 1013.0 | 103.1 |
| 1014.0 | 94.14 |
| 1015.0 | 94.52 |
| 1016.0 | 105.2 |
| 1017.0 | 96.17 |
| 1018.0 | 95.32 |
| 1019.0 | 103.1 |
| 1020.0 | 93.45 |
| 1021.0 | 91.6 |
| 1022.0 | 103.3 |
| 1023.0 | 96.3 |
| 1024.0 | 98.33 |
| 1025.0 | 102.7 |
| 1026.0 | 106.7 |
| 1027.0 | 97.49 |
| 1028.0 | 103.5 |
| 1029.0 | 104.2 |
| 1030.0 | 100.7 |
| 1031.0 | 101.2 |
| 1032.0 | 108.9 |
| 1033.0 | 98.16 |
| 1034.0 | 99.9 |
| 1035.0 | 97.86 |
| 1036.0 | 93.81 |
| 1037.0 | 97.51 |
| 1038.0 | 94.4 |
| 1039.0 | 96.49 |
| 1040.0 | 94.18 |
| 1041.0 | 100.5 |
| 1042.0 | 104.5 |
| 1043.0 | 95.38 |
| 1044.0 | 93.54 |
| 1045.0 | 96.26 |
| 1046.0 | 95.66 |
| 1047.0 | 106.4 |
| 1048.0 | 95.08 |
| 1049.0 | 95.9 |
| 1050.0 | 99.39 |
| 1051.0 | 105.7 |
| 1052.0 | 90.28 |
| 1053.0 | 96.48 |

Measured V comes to 1.3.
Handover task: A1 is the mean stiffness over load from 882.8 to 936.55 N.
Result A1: 93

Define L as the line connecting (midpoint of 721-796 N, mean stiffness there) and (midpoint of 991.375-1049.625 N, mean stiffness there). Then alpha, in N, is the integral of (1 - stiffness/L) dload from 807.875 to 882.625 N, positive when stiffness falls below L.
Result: 2.4 N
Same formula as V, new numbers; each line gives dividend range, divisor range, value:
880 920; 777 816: 1.33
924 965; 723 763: 1.37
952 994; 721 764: 1.43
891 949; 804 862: 1.27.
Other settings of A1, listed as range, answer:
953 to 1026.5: 93.2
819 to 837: 75.5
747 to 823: 67.3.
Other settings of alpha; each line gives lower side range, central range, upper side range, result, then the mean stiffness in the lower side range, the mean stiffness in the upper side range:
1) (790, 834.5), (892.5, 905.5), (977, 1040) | -1.61 N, 72.2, 96.9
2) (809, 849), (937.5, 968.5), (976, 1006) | 1.91 N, 72.8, 94.6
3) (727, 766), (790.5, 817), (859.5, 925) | 0.80 N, 62.9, 86.4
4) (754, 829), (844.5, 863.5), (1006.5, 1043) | 1.61 N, 68.7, 98.8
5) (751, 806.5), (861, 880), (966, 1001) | 1.09 N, 65.8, 92.4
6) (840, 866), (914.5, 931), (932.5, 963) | -4.47 N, 70.2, 83.3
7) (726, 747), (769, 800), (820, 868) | 0.50 N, 62.9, 72.2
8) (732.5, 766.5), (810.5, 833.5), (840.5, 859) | -2.57 N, 62.7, 69.4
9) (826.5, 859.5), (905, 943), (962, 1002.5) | -4.71 N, 71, 92.1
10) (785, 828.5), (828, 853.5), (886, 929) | 3.03 N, 71.3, 95.3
